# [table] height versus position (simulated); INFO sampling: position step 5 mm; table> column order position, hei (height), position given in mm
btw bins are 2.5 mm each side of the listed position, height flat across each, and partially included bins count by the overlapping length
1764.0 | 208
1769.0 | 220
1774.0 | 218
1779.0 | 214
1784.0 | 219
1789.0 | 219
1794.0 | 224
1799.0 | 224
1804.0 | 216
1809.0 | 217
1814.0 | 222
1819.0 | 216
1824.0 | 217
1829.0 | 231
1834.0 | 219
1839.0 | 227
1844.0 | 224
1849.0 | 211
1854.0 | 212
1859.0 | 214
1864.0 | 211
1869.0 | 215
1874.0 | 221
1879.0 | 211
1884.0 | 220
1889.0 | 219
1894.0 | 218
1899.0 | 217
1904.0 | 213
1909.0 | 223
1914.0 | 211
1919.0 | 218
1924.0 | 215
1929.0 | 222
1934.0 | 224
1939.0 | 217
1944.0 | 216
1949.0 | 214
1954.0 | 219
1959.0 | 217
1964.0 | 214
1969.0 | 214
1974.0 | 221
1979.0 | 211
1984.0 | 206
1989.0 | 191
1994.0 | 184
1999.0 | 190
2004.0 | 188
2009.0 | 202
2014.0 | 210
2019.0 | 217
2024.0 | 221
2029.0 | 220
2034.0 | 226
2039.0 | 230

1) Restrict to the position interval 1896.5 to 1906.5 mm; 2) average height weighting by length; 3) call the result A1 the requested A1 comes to 215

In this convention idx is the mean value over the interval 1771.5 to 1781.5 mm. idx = 216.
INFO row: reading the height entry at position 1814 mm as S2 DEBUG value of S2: 222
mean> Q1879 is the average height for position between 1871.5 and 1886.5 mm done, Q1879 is 217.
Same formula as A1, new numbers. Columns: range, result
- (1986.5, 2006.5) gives 188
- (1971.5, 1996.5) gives 203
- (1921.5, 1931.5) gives 218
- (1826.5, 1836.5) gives 225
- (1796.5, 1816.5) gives 220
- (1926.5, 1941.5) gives 221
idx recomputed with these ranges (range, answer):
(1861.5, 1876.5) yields 216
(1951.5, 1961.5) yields 218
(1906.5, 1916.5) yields 217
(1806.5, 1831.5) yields 221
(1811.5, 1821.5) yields 219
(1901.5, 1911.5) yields 218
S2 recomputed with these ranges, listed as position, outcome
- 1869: 215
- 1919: 218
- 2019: 217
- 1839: 227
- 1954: 219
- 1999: 190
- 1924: 215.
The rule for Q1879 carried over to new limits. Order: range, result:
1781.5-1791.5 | 219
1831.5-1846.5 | 223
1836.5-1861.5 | 218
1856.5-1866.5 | 212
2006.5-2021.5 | 210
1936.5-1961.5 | 217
